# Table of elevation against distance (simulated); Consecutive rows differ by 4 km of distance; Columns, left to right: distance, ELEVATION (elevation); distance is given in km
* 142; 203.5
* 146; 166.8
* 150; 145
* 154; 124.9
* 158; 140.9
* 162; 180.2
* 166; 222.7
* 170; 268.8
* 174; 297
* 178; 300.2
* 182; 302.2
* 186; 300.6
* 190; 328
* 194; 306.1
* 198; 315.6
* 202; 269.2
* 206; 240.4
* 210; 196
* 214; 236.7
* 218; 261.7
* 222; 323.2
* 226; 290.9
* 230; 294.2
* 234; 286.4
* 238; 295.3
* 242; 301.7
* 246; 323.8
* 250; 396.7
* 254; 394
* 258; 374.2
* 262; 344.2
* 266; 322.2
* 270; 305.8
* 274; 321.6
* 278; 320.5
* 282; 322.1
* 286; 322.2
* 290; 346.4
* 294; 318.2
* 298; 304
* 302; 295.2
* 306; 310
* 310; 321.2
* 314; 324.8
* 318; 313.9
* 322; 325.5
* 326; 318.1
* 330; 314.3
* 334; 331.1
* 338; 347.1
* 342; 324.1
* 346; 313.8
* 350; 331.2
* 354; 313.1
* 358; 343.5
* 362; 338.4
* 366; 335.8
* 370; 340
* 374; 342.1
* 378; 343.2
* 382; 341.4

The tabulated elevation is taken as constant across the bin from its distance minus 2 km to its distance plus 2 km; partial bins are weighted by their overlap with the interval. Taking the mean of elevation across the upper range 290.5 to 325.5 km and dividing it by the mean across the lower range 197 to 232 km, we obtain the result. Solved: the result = 1.18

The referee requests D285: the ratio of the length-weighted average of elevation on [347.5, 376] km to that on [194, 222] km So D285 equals 1.28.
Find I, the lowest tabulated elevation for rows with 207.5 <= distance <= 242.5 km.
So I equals 196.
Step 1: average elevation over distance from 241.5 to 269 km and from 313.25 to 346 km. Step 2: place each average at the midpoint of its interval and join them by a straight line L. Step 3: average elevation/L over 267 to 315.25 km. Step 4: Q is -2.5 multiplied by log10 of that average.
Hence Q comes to 0.07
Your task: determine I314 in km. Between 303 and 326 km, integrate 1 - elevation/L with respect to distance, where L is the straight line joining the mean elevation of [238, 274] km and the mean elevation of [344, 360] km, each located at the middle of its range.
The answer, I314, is 0.9 km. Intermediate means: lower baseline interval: 341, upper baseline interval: 325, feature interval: 318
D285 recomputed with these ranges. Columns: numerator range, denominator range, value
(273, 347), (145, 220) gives 1.32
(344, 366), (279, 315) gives 1.03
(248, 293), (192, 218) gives 1.31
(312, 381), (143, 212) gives 1.37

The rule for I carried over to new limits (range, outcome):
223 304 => 286.4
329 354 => 313.1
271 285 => 320.5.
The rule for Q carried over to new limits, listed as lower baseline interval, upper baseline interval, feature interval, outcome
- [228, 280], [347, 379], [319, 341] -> 0.02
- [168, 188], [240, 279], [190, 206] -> 0.04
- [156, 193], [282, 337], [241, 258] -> -0.22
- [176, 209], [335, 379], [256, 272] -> -0.09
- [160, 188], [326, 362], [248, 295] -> -0.13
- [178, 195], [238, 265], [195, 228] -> 0.21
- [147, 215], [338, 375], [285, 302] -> -0.07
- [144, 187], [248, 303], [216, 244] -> -0.02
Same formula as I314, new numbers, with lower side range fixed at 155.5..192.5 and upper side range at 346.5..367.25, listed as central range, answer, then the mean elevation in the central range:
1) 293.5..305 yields 0.1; 305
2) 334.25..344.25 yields -0.3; 334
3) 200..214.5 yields 1.9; 235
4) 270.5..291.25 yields -1.6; 324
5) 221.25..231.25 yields -0.8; 301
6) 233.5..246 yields -0.7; 300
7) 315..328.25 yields -0.1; 320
